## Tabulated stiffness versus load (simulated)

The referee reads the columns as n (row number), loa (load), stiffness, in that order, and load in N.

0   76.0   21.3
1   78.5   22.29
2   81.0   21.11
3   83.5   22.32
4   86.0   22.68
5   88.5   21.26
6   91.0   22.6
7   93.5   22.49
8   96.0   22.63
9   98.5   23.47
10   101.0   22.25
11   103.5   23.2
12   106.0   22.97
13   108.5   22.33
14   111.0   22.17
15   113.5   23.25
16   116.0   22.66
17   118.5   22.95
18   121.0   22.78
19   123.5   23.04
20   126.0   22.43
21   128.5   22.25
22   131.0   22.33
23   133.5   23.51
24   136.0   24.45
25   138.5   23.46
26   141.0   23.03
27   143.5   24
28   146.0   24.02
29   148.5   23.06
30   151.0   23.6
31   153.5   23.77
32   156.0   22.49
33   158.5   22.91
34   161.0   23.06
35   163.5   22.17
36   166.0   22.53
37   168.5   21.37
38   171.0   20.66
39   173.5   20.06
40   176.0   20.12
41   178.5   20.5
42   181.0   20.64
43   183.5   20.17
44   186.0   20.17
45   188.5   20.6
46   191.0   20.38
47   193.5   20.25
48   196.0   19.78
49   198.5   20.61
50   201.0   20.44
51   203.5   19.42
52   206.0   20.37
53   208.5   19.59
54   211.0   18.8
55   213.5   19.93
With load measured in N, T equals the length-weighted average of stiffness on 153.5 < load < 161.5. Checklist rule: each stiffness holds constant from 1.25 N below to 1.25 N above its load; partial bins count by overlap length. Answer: 22.9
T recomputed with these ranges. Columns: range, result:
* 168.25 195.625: 20.4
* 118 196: 22.1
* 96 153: 23.1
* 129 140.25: 23.3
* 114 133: 22.7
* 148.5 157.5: 23.2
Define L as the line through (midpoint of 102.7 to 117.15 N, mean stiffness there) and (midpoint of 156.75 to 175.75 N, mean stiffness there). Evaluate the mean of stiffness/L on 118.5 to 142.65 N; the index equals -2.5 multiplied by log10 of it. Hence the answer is -0.032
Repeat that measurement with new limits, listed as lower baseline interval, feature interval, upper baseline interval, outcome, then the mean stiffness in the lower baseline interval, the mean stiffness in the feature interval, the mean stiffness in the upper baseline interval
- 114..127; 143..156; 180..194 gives -0.09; 22.8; 23.6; 20.4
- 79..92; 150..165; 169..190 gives -0.11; 22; 23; 20.4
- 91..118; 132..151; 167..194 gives -0.10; 22.7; 23.6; 20.5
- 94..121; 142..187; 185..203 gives -0.04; 22.8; 22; 20.3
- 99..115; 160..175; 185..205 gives -0.03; 22.7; 21.6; 20.2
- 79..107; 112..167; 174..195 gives -0.08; 22.4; 23.1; 20.3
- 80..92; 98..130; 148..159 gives -0.01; 22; 22.7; 23.2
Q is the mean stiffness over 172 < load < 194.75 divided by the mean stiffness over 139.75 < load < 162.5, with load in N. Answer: 0.9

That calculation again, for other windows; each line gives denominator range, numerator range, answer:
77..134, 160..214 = 0.91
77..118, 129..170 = 1.03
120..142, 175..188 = 0.88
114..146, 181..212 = 0.87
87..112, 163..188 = 0.92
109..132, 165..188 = 0.91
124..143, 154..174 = 0.95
